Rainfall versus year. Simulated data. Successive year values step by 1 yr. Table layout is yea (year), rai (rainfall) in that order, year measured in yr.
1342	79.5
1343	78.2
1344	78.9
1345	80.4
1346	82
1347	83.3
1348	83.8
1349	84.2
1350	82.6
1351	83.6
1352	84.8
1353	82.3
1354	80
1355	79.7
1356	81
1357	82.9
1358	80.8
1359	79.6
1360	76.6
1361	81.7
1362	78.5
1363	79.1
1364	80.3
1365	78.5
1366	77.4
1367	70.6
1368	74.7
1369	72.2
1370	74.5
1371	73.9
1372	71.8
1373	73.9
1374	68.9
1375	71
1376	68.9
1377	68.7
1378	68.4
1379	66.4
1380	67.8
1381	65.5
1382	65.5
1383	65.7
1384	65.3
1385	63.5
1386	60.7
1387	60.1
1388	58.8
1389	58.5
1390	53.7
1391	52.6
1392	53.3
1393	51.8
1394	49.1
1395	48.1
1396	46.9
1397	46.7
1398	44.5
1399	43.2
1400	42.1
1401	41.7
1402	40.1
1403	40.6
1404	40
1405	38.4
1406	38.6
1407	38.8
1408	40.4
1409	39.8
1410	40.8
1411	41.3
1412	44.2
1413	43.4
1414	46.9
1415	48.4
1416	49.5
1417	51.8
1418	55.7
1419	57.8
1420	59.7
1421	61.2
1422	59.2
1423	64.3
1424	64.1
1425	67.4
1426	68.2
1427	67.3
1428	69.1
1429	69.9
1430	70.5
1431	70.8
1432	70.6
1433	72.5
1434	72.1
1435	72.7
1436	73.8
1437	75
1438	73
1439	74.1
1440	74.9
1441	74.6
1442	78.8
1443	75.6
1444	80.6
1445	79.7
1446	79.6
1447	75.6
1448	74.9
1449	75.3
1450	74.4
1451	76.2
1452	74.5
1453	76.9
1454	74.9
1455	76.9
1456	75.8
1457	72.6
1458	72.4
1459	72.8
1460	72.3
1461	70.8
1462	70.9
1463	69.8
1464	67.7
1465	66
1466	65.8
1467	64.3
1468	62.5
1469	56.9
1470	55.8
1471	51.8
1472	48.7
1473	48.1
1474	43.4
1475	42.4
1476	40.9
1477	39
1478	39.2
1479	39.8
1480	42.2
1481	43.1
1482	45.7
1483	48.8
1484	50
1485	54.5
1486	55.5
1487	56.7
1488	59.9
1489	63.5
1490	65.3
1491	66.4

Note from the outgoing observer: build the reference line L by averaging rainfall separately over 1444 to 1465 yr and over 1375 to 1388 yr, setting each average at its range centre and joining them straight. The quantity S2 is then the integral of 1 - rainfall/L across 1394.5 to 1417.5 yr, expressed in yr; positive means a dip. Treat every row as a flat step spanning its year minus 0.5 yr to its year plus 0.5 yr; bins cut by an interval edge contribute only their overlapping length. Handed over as 8.4 yr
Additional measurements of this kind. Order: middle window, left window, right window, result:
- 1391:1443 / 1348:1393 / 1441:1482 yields 8.66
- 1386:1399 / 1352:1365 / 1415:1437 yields 3.70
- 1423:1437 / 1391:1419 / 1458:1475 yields -4.91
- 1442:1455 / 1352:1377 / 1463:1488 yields -4.23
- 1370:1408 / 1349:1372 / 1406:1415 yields 1.59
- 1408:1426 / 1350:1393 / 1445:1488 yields 3.70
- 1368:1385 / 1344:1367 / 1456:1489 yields 1.59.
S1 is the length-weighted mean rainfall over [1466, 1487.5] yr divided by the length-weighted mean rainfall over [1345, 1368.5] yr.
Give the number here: 0.61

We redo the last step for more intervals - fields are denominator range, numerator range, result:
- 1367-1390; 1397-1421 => 0.67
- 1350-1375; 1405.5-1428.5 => 0.68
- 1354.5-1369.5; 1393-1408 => 0.55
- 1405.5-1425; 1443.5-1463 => 1.49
